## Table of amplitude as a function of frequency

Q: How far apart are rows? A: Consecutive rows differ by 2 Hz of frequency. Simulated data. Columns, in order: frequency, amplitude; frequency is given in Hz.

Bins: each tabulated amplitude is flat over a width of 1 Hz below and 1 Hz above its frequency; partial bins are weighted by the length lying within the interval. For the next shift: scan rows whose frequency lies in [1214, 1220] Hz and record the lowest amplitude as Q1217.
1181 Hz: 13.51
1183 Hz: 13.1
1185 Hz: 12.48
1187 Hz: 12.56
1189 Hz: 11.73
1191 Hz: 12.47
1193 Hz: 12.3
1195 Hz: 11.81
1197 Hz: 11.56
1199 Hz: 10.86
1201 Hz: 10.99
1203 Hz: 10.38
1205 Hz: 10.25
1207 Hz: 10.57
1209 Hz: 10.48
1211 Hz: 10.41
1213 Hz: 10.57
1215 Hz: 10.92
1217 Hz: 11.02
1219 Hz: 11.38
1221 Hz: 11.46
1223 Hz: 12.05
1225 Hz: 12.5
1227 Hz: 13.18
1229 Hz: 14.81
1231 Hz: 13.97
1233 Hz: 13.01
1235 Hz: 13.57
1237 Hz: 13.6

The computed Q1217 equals 10.92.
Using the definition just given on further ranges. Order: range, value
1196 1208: 10.25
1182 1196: 11.73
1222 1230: 12.05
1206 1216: 10.41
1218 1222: 11.38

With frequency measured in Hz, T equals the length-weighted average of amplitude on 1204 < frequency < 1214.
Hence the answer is 10.5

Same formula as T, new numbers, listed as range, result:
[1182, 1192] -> 12.5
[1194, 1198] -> 11.7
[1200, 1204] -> 10.7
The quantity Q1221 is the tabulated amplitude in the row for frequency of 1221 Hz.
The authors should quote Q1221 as 11.46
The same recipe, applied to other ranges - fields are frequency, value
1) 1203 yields 10.38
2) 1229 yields 14.81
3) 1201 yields 10.99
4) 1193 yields 12.3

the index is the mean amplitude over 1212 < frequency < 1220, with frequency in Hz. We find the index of 11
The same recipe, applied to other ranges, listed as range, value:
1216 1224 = 11.5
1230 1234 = 13.5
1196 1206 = 10.8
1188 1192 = 12.1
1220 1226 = 12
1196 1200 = 11.2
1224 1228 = 12.8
